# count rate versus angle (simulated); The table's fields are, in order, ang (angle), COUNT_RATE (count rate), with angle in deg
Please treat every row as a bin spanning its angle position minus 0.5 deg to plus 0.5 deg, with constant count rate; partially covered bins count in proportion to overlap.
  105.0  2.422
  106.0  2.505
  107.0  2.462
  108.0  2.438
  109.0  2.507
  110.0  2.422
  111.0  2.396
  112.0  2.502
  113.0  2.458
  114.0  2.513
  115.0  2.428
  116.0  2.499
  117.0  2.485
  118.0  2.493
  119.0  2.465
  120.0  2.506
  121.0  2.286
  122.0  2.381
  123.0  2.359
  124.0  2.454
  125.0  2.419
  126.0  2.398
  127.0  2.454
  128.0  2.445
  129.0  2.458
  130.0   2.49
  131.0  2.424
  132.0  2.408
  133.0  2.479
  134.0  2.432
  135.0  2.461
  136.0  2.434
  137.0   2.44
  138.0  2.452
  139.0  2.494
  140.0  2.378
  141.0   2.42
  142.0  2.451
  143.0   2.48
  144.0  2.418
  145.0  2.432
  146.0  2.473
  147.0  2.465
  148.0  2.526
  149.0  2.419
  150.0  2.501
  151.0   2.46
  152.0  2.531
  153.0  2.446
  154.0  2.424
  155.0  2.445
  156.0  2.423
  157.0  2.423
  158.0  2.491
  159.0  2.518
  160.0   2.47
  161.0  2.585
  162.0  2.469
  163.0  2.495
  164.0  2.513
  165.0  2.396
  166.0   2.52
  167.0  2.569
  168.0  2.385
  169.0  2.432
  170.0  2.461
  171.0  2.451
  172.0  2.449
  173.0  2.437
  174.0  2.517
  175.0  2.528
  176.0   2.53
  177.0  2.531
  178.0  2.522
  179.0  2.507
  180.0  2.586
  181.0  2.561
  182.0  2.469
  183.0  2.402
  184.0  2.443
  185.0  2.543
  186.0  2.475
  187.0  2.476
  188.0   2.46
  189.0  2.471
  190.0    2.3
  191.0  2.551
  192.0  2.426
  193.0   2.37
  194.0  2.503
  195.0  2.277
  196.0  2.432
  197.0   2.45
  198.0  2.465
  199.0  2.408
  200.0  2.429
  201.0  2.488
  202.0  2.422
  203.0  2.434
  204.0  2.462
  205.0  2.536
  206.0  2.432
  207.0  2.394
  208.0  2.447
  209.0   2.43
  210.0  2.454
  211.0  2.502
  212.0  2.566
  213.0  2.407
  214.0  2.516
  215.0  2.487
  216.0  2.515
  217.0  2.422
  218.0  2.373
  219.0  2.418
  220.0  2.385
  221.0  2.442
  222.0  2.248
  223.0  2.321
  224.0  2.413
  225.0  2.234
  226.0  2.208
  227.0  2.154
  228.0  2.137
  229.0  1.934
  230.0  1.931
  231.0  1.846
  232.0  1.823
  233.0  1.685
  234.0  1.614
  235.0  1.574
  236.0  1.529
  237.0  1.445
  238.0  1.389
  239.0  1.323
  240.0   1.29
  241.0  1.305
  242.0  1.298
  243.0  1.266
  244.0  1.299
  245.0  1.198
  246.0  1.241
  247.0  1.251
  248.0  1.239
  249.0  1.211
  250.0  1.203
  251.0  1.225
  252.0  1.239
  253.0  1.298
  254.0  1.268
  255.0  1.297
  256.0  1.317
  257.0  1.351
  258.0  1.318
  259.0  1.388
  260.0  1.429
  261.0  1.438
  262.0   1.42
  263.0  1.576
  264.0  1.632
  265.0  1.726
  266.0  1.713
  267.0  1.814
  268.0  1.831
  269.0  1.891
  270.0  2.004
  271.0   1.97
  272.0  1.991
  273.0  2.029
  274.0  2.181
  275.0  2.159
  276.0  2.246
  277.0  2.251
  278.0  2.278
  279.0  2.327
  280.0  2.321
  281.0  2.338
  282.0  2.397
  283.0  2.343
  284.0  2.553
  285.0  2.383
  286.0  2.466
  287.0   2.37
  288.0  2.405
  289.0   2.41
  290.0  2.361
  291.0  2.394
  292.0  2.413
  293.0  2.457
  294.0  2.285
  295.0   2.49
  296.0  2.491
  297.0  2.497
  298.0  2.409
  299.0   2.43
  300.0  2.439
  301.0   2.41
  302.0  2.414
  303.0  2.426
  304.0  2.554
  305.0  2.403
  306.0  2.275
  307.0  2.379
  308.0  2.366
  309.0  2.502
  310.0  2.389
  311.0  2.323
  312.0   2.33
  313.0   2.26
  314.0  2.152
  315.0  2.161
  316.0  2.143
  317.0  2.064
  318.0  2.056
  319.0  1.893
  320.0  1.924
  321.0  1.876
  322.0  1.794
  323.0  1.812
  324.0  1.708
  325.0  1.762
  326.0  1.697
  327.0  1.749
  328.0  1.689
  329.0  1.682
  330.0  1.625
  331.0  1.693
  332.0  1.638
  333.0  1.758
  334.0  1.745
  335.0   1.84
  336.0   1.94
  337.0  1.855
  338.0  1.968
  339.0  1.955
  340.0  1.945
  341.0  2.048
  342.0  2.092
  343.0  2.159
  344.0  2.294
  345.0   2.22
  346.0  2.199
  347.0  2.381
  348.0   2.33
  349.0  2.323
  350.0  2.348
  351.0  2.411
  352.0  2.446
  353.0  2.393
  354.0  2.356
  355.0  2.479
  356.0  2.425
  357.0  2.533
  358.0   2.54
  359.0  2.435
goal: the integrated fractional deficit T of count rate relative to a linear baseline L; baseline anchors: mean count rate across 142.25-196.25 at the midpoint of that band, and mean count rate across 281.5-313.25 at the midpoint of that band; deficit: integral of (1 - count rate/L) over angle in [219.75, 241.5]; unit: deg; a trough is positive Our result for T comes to 5.1 deg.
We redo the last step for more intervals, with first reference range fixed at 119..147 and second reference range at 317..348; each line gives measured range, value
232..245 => 4.42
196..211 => -1.32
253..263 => 3.51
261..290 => -0.63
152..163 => -0.48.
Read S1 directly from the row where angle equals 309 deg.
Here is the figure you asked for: 2.502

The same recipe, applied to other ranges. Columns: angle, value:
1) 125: 2.419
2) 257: 1.351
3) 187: 2.476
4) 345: 2.22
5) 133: 2.479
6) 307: 2.379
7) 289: 2.41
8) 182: 2.469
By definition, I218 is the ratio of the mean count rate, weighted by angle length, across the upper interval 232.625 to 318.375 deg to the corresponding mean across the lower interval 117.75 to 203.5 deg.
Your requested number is 0.79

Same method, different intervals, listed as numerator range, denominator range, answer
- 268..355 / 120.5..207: 0.89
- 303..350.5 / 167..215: 0.83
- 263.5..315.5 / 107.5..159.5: 0.93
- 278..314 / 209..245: 1.20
